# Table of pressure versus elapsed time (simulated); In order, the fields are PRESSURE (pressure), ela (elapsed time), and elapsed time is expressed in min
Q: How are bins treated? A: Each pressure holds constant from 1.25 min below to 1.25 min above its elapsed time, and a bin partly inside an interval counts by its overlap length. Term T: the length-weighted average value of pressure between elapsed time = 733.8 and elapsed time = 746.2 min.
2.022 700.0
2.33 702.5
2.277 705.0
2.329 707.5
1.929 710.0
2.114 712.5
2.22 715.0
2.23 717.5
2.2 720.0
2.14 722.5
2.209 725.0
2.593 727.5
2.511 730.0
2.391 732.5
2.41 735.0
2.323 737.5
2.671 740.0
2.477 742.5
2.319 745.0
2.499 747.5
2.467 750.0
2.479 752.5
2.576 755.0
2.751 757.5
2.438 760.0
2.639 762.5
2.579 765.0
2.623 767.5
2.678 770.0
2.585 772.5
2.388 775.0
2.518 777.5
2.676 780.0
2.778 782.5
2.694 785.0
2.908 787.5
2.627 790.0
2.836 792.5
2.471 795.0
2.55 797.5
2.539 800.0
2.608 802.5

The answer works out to 2.44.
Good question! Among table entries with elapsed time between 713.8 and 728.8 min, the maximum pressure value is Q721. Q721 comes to 2.593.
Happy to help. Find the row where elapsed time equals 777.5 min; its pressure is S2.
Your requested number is 2.518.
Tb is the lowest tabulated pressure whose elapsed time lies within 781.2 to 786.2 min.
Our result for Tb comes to 2.694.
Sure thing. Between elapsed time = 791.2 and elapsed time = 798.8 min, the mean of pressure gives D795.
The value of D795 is 2.62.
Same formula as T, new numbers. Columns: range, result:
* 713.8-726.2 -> 2.2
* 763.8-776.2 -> 2.57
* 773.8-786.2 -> 2.61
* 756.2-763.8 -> 2.61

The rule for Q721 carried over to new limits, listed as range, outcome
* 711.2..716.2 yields 2.22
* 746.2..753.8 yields 2.499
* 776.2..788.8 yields 2.908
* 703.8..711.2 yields 2.329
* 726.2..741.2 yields 2.671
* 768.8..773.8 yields 2.678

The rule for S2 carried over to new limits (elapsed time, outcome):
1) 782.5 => 2.778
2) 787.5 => 2.908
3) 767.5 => 2.623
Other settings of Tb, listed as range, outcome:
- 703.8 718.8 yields 1.929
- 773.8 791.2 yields 2.388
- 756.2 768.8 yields 2.438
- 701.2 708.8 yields 2.277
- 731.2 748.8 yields 2.319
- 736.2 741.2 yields 2.323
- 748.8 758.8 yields 2.467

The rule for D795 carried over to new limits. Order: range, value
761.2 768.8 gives 2.61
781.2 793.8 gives 2.77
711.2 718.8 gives 2.19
